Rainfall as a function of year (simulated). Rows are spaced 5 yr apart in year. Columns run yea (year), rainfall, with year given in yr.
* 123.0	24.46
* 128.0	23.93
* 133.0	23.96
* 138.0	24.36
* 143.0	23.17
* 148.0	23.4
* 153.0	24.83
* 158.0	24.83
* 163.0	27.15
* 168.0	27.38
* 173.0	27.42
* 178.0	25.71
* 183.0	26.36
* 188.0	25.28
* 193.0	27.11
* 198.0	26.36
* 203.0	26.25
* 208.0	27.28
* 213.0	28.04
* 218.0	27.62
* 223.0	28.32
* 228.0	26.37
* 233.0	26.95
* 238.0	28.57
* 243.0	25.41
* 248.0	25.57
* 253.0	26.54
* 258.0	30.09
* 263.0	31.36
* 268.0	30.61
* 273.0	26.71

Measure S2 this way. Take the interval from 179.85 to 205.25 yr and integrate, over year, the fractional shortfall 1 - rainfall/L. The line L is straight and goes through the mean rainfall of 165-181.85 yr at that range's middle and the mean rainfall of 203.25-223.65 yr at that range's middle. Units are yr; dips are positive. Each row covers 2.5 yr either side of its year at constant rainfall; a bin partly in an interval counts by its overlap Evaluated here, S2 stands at 0.9 yr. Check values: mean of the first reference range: 26.8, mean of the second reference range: 27.6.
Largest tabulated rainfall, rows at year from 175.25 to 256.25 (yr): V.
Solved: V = 28.57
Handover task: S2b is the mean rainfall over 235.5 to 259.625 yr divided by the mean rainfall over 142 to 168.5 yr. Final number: 1.1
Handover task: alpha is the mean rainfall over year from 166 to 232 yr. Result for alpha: 26.9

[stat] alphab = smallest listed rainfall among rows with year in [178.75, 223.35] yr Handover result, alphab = 25.28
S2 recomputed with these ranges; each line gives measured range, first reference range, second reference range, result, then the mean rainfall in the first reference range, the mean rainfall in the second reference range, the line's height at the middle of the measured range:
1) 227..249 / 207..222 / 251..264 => 1.45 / 27.8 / 29.2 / 28.5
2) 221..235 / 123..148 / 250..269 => 0.43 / 23.9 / 29.5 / 28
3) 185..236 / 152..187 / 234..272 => 0.45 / 26.3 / 28.2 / 27.2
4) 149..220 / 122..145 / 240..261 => -3.26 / 24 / 27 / 25.3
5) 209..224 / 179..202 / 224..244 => -0.66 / 26.2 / 27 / 26.7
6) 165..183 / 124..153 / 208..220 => -0.76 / 23.9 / 27.7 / 25.7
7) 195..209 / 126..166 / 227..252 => -0.45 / 24.5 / 26.6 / 25.7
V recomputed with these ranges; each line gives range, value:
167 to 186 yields 27.42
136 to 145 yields 24.36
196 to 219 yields 28.04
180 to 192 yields 26.36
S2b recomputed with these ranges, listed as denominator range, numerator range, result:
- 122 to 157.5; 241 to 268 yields 1.17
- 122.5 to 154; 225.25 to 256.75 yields 1.12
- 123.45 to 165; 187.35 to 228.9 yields 1.11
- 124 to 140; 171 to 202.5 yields 1.09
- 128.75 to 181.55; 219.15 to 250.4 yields 1.07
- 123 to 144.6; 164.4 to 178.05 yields 1.13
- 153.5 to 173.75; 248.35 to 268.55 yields 1.10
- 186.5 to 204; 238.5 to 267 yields 1.06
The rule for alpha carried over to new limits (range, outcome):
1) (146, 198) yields 26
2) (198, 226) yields 27.4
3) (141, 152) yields 23.5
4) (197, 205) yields 26.3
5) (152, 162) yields 25.2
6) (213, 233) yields 27.5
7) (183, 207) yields 26.3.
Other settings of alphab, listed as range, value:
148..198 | 23.4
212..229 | 26.37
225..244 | 25.41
